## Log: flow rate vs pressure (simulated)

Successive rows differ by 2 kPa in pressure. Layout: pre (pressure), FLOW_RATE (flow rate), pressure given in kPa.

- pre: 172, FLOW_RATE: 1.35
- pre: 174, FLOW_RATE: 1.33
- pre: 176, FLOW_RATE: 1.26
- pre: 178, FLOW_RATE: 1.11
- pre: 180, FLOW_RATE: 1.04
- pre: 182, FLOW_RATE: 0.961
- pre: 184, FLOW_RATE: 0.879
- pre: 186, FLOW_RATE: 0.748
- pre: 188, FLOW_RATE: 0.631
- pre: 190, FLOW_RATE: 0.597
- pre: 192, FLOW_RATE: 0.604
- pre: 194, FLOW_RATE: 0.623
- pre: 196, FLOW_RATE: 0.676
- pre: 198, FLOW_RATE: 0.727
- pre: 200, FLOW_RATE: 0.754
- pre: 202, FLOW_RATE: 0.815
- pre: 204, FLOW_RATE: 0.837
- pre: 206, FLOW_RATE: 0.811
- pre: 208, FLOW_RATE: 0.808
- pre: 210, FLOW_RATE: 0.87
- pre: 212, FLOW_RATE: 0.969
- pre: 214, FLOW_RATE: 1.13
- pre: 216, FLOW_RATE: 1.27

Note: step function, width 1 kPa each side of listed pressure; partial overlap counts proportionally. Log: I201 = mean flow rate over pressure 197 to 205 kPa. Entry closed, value 0.783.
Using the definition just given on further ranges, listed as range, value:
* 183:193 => 0.692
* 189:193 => 0.601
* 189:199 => 0.645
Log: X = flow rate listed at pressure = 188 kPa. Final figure 0.631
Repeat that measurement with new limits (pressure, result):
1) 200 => 0.754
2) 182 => 0.961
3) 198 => 0.727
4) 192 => 0.604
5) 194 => 0.623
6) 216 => 1.27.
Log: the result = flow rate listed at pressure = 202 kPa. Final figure 0.815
